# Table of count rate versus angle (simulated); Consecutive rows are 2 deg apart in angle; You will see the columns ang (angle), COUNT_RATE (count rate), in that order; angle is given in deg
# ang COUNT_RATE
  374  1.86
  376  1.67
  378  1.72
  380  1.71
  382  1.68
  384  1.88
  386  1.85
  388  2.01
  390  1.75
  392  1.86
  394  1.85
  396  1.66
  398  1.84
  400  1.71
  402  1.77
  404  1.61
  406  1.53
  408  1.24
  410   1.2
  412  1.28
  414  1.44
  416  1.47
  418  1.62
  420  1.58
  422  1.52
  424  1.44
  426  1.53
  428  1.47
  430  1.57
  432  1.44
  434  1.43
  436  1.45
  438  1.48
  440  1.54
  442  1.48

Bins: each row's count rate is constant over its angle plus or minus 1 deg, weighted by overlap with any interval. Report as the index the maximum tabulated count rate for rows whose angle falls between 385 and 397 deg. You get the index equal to 2.01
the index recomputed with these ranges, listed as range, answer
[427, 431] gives 1.57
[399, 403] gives 1.77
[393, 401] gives 1.85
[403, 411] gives 1.61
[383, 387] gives 1.88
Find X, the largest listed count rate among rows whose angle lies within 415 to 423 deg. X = 1.62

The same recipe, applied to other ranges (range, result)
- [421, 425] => 1.52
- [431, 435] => 1.44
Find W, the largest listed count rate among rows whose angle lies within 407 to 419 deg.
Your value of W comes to 1.62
